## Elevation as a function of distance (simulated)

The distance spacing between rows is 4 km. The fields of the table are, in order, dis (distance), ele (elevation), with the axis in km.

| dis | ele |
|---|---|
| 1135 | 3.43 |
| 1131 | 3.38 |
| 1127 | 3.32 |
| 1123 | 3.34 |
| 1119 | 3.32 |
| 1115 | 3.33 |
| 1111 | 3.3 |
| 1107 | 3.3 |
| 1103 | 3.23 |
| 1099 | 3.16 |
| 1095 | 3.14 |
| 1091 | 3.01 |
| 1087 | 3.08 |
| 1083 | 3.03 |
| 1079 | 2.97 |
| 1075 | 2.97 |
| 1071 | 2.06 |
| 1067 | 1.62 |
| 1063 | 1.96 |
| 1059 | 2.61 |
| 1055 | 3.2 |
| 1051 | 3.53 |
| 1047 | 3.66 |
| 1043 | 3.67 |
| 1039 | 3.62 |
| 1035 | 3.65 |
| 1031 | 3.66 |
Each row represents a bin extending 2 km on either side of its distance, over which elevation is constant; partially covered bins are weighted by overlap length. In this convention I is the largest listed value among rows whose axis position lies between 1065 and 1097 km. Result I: 3.14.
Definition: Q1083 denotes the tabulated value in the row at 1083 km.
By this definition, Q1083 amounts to 3.03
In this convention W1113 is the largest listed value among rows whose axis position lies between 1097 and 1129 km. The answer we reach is 3.34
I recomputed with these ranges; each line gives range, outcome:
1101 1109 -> 3.3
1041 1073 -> 3.67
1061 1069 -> 1.96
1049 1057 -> 3.53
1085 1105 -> 3.23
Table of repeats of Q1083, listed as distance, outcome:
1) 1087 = 3.08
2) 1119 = 3.32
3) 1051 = 3.53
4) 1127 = 3.32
